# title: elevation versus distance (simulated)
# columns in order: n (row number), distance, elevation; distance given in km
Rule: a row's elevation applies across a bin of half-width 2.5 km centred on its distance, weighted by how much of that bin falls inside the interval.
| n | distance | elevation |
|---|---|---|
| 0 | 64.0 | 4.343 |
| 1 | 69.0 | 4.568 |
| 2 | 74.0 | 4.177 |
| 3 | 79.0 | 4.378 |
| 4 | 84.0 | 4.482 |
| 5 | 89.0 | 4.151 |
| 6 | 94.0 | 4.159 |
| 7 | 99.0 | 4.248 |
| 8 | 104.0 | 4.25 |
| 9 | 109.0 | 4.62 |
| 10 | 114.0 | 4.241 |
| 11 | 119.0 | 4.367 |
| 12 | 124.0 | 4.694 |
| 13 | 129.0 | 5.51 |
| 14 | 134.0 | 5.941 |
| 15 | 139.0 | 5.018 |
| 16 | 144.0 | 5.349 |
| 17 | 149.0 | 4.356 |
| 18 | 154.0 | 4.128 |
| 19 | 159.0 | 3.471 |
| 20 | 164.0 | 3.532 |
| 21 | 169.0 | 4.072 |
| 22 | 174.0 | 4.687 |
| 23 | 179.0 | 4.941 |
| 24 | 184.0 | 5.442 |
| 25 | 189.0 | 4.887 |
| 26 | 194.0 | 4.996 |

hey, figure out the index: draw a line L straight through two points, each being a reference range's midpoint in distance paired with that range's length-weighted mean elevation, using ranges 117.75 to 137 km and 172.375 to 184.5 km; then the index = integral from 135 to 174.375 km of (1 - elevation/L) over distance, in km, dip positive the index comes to 5.47 km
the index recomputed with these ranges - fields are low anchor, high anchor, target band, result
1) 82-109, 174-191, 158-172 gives 3.3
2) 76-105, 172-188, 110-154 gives -2.4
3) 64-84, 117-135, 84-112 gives 2.4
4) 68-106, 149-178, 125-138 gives -4.3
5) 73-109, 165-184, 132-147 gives -3.1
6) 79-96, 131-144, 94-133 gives 2.5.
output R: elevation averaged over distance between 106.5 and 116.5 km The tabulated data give 4.43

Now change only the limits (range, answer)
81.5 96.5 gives 4.26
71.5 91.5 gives 4.3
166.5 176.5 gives 4.38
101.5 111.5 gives 4.44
